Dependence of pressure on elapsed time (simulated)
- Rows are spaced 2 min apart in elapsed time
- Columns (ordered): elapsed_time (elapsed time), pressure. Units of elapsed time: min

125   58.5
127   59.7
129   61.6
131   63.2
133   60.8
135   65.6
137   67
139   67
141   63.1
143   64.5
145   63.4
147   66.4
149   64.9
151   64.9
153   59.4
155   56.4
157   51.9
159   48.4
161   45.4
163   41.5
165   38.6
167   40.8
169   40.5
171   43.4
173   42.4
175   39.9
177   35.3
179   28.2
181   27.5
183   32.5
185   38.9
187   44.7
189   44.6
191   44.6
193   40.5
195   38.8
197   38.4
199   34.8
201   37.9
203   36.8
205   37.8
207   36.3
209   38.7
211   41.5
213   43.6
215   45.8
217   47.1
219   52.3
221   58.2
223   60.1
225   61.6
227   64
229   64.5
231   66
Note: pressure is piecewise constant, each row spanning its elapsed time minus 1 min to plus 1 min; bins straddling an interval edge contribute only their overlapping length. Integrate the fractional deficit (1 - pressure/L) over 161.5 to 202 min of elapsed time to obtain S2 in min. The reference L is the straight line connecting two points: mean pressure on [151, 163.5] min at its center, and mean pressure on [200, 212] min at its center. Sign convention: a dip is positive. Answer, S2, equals 5.5 min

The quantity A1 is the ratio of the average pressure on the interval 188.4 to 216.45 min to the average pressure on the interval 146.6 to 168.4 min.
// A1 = 0.8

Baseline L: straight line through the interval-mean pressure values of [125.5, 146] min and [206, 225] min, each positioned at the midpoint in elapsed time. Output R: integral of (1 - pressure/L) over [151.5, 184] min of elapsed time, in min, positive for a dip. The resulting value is 8.56 min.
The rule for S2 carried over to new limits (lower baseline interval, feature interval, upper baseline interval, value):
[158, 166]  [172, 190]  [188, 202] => 1.9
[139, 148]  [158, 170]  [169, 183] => 1.1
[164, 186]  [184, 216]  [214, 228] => 4.5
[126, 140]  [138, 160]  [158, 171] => -3.3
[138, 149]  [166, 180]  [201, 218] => 4.0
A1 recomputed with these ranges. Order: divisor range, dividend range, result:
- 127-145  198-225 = 0.70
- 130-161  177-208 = 0.61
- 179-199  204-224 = 1.21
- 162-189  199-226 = 1.19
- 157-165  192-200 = 0.84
